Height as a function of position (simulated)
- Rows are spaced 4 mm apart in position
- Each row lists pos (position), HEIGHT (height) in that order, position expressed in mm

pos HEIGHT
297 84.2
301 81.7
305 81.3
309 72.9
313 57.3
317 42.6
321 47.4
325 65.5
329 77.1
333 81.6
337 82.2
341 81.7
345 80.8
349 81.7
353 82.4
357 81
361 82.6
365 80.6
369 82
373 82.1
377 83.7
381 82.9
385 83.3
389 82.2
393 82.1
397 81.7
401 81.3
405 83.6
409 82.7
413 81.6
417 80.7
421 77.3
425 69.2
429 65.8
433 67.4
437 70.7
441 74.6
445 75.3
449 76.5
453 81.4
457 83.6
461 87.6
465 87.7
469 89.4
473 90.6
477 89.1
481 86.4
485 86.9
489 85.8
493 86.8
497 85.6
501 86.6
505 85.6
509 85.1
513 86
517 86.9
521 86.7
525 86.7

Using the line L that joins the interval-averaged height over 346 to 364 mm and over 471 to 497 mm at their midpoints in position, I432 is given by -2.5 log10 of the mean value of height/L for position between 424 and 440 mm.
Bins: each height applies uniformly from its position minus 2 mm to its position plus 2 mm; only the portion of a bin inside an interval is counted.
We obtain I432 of 0.23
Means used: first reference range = 81.8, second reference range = 87.4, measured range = 68.6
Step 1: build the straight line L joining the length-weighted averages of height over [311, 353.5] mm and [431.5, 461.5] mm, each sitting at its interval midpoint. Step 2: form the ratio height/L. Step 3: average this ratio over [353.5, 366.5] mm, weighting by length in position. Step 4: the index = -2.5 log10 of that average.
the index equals -0.13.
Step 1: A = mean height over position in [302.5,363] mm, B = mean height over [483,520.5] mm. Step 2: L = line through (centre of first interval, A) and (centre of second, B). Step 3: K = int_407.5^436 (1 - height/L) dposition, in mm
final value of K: 1.9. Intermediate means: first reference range 73.3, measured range 74.7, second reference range 86.2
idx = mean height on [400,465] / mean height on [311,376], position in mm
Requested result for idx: 1.0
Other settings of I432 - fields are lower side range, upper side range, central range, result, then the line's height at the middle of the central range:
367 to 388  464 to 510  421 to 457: 0.161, 85.2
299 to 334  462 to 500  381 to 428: -0.032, 78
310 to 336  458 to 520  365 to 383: -0.171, 70.5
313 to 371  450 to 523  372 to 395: -0.067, 77.8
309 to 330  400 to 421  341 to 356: -0.233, 65.8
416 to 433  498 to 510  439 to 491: -0.068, 79.1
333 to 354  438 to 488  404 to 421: 0.019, 83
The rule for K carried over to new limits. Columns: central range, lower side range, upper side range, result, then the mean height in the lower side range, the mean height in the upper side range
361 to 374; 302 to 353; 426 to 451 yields -1.82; 71.7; 71.6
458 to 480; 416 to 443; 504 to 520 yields -2.76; 71.9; 86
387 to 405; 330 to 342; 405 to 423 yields -0.22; 81.5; 80.9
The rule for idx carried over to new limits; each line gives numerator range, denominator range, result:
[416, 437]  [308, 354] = 1.01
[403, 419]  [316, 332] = 1.36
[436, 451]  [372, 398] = 0.90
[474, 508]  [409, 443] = 1.17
